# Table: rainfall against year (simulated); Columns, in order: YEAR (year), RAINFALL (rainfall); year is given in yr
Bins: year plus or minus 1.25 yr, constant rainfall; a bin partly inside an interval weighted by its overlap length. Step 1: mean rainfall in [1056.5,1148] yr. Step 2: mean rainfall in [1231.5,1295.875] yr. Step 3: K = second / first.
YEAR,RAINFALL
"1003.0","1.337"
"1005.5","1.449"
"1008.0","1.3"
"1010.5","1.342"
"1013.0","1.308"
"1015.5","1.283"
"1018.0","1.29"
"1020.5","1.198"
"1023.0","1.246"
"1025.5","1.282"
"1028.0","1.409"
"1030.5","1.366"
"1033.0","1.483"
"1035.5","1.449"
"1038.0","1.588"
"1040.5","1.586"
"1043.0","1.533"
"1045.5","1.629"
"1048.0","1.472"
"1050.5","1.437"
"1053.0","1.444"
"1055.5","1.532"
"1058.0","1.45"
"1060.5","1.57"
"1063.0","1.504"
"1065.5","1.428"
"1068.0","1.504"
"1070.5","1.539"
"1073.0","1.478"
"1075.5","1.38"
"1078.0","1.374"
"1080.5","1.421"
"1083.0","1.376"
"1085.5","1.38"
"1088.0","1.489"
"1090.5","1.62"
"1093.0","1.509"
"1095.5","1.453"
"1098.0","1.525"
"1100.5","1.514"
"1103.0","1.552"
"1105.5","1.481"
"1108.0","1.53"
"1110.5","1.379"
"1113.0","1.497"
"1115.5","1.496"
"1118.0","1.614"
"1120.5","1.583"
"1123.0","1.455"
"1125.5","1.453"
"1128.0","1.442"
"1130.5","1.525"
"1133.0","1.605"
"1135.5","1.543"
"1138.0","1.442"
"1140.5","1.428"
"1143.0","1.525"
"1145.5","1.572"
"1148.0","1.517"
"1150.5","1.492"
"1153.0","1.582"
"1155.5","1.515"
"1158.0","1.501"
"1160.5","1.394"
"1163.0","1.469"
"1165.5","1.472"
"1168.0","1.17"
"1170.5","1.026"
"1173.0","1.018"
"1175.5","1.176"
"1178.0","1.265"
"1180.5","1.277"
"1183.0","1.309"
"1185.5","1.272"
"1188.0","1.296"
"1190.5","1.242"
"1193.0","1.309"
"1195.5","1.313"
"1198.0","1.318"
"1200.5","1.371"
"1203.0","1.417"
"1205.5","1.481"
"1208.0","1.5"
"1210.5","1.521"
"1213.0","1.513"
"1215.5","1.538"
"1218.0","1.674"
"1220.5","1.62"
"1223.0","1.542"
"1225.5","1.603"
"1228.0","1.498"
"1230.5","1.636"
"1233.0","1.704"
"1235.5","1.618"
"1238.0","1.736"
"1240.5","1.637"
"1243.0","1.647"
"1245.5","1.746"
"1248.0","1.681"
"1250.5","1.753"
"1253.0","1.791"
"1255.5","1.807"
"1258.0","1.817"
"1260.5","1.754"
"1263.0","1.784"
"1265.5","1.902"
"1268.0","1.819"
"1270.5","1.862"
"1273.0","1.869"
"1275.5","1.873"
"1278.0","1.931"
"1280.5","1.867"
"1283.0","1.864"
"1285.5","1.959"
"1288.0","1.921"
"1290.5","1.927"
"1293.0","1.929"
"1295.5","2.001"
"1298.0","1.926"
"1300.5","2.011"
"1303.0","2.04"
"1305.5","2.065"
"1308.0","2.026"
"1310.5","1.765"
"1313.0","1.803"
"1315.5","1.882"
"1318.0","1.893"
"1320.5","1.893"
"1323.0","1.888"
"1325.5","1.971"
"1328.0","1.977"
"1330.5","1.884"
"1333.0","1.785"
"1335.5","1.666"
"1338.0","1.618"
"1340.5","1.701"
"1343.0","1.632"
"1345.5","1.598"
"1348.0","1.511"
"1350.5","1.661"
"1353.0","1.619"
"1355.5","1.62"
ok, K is 1.2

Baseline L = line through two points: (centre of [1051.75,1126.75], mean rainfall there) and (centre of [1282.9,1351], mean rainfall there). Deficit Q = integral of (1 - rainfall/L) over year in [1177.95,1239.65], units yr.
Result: 7.8 yr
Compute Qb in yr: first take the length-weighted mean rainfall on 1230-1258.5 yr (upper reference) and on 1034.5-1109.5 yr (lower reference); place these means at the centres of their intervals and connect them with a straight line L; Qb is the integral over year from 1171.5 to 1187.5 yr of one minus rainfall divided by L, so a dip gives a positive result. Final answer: 4.0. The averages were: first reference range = 1.49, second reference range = 1.71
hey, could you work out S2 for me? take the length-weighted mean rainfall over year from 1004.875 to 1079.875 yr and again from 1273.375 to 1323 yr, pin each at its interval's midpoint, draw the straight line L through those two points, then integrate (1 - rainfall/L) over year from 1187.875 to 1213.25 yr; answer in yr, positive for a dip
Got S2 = 5.07 yr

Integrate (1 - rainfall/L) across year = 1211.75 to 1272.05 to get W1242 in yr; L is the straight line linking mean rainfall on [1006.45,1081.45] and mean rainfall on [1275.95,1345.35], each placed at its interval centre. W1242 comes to 2.29 yr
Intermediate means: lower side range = 1.43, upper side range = 1.88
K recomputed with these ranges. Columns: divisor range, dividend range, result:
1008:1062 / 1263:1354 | 1.30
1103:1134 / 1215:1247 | 1.08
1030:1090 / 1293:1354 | 1.24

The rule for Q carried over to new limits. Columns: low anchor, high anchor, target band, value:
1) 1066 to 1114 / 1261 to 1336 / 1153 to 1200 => 9.78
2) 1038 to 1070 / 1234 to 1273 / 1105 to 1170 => 5.32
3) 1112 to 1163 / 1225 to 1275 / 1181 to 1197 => 3.20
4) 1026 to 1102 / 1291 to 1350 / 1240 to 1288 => -1.33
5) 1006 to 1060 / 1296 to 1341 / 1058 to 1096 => 0.45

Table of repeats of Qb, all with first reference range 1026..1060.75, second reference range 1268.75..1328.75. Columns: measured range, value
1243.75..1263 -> 0.9 yr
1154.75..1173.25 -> 3.9 yr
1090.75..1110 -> 0.9 yr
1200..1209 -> 1.6 yr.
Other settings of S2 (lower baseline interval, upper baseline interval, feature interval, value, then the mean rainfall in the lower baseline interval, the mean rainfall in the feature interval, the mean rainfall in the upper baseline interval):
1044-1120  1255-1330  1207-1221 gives 1.51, 1.49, 1.56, 1.9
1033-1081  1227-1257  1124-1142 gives 0.94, 1.49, 1.49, 1.69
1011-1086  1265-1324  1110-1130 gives 0.96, 1.43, 1.5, 1.91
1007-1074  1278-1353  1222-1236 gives 0.95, 1.43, 1.6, 1.85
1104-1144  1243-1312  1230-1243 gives 0.79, 1.5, 1.67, 1.87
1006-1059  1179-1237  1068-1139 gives -2.84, 1.41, 1.49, 1.46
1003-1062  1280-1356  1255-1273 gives -0.68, 1.42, 1.82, 1.84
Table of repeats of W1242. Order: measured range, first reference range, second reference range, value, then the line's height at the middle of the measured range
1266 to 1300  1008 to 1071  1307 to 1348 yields -3.2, 1.74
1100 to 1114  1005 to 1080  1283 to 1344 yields 0.4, 1.54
